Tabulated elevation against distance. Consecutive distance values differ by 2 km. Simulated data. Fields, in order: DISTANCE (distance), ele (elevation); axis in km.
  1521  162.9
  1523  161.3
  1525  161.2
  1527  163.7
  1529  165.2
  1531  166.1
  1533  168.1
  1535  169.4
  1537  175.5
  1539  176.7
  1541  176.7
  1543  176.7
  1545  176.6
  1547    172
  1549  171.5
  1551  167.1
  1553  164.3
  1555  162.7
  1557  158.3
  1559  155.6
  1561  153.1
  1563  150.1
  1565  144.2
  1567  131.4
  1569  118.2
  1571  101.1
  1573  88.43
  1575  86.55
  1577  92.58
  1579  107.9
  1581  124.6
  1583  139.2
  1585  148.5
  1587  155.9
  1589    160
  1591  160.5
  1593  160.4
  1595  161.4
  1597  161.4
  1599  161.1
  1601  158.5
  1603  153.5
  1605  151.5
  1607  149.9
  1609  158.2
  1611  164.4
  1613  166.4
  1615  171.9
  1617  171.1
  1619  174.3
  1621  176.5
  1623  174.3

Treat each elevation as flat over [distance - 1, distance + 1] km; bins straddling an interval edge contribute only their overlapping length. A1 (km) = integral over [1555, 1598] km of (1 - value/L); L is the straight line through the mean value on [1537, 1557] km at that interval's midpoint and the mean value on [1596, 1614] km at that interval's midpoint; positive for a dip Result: 7.2 km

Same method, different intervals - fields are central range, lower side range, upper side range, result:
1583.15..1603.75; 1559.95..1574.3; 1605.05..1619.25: -1.3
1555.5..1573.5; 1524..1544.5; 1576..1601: 2.4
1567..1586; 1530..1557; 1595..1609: 5.8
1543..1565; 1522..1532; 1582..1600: -0.3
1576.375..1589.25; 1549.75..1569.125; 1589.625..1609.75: 1.9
